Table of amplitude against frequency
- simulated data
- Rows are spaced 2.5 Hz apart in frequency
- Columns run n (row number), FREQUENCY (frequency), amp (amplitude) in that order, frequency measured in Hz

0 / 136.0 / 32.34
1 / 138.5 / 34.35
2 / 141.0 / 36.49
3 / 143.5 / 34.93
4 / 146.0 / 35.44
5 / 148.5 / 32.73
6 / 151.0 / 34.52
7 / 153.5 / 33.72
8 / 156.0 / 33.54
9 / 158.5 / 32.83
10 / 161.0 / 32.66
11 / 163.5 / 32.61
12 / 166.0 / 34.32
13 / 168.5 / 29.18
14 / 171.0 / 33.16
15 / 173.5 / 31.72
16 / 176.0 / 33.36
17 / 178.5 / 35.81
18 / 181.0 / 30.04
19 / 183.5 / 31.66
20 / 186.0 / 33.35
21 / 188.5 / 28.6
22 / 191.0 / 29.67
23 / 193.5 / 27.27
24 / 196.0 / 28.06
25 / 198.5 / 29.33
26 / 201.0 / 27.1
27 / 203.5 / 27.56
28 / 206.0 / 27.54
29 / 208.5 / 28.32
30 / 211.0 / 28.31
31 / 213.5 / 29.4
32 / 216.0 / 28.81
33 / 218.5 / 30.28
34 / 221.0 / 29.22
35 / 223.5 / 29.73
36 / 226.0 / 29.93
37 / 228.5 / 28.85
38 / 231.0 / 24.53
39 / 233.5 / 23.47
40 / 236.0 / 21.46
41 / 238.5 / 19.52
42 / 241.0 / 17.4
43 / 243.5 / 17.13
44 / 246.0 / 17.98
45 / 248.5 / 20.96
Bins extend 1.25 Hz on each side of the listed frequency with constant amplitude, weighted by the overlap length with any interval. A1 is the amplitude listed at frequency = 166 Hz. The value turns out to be 34.32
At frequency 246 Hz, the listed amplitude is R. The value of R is 17.98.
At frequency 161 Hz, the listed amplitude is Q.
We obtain 32.66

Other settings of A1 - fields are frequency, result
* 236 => 21.46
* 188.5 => 28.6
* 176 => 33.36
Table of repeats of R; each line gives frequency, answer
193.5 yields 27.27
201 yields 27.1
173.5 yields 31.72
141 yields 36.49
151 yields 34.52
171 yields 33.16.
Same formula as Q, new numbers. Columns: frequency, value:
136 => 32.34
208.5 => 28.32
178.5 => 35.81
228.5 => 28.85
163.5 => 32.61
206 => 27.54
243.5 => 17.13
